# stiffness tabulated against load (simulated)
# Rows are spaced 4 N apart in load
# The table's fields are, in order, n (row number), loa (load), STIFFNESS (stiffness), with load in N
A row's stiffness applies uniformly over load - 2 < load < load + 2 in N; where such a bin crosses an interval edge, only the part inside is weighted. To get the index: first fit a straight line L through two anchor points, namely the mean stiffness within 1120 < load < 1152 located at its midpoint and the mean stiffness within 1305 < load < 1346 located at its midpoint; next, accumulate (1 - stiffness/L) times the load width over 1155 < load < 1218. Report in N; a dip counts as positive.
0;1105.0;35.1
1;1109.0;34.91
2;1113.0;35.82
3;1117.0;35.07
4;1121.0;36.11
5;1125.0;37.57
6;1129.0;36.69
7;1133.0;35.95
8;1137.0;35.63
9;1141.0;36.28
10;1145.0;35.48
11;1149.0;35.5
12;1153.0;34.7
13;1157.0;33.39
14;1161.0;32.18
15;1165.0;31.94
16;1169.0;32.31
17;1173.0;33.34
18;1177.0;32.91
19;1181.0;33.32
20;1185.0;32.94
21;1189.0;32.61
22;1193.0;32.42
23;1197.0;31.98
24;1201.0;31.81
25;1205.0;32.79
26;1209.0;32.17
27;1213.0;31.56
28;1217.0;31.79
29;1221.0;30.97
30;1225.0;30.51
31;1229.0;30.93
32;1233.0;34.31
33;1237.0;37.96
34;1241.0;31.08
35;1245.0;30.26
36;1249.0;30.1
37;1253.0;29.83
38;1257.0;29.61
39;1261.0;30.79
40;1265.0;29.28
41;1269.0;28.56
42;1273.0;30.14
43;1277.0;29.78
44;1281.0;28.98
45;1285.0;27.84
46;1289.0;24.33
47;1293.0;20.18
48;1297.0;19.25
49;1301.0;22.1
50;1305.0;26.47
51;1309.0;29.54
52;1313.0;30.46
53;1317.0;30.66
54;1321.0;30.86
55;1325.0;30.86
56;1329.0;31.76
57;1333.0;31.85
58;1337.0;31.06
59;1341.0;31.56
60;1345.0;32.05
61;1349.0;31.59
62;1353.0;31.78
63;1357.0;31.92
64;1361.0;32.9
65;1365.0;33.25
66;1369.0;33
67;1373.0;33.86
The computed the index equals 4.0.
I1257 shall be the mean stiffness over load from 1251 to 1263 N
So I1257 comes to 30.1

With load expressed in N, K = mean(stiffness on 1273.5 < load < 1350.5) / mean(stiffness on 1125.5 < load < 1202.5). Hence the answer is 0.8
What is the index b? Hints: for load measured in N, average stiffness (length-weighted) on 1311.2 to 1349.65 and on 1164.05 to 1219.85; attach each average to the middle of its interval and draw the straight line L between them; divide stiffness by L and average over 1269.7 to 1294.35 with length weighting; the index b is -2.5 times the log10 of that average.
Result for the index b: 0.17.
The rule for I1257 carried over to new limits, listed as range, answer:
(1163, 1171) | 32.1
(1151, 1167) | 33.1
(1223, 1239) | 33.4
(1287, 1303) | 21.5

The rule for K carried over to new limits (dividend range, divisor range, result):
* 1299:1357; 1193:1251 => 0.94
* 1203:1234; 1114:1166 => 0.90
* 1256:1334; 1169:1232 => 0.87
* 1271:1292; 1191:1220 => 0.87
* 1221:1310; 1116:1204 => 0.84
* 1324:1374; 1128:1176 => 0.93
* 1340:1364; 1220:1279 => 1.04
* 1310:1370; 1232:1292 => 1.06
